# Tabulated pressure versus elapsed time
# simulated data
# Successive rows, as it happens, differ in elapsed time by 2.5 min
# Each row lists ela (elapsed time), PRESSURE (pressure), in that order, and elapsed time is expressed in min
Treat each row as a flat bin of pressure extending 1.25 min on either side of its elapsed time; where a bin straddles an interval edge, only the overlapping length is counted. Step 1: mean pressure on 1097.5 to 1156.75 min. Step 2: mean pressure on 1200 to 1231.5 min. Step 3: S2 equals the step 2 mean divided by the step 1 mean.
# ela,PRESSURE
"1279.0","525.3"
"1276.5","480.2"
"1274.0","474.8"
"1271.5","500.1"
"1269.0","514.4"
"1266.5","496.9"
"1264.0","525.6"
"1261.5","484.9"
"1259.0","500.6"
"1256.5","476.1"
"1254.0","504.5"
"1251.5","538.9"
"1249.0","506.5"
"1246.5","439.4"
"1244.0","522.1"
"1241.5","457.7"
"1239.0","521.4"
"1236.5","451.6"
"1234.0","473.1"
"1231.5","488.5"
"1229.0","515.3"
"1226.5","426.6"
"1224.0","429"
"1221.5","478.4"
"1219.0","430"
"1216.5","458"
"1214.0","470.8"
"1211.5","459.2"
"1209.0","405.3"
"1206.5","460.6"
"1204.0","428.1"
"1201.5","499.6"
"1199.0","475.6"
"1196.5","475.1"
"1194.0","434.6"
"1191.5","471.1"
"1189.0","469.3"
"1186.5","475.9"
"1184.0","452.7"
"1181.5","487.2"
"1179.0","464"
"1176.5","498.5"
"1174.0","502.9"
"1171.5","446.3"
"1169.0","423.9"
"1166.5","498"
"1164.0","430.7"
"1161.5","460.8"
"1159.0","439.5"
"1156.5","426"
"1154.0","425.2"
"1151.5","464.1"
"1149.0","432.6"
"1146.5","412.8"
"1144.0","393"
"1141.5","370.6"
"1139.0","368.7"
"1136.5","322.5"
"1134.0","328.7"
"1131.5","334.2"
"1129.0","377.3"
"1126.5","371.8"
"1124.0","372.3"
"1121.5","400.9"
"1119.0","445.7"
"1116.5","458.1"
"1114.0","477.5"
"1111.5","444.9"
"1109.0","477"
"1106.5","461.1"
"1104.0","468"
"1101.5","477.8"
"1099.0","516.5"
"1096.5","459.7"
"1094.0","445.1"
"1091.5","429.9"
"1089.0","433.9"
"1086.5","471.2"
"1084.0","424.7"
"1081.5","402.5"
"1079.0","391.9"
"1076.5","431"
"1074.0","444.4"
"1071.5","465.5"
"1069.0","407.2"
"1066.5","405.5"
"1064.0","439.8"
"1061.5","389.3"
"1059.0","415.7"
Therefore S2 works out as 1.1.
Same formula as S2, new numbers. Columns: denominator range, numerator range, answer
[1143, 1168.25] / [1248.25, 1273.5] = 1.15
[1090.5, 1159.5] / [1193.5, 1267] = 1.13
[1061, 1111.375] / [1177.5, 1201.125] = 1.06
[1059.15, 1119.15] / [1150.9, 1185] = 1.03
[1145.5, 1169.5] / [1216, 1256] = 1.08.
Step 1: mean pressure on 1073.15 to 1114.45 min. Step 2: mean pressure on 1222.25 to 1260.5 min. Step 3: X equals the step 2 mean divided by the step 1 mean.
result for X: 1.1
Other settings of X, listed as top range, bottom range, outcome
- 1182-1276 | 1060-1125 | 1.08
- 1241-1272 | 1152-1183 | 1.09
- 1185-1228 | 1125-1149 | 1.24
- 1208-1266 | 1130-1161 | 1.21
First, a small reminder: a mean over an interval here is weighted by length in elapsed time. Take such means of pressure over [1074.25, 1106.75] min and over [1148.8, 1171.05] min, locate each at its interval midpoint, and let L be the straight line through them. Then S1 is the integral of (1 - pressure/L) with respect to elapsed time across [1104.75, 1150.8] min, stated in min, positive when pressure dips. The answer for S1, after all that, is 4.3 min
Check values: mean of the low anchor 447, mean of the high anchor 445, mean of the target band 404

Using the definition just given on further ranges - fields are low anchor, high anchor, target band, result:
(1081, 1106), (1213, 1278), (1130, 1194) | 4.9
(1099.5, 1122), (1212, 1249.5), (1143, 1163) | 1.4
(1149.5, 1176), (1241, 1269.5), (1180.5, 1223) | 1.0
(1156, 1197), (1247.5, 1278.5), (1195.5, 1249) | 1.8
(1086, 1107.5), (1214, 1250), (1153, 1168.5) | 0.7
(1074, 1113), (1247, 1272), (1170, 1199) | 0.5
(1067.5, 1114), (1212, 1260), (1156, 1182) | 0.1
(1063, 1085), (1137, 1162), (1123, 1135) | 1.7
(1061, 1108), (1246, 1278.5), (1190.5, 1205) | 0.4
